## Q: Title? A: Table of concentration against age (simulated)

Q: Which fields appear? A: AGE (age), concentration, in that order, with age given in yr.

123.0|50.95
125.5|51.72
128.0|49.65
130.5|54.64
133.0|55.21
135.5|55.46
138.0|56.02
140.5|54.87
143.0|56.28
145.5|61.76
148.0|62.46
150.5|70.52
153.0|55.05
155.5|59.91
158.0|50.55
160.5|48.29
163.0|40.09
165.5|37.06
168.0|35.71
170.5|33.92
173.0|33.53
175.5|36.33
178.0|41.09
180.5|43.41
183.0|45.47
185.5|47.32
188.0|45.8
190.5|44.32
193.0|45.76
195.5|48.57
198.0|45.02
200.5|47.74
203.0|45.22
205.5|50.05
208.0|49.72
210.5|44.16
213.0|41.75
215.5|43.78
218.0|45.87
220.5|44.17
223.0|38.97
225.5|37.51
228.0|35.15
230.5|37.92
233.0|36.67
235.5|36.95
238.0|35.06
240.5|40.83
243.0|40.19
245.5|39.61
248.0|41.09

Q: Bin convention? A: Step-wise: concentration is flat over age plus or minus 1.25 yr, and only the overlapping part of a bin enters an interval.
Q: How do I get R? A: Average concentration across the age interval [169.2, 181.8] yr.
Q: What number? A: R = 37.7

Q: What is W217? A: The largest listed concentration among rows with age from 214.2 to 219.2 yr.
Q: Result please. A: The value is 45.87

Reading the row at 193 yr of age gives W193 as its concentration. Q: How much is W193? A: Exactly 45.76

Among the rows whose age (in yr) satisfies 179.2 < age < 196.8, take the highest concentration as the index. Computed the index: 48.57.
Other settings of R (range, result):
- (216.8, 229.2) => 40.3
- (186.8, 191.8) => 45.1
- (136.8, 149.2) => 58.3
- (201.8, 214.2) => 46.2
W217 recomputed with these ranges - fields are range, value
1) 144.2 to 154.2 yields 70.52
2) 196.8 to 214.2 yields 50.05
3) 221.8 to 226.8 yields 38.97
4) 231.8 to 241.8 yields 40.83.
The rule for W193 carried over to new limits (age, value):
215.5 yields 43.78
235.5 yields 36.95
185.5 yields 47.32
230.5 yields 37.92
